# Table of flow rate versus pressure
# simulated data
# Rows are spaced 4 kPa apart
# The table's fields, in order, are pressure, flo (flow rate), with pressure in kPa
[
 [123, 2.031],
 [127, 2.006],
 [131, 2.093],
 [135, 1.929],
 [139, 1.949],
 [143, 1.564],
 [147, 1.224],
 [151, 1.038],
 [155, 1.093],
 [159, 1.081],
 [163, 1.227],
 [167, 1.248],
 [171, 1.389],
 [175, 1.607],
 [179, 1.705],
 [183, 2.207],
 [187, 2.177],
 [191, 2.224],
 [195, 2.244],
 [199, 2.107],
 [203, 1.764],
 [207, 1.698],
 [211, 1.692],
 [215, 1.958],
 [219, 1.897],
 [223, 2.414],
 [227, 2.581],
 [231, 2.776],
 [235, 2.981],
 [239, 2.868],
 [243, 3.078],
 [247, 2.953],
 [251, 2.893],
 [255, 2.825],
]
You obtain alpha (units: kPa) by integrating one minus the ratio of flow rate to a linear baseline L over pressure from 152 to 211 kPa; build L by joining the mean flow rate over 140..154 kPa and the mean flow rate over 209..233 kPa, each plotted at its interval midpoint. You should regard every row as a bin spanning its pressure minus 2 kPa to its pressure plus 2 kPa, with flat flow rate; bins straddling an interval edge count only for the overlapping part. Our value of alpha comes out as 2.2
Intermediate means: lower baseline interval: 1.31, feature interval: 1.69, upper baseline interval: 2.22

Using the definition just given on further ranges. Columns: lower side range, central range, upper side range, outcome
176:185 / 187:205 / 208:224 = -1.5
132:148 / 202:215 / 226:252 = 4.0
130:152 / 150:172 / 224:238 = 8.3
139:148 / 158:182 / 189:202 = 5.7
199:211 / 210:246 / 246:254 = -1.9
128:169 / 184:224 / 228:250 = 5.4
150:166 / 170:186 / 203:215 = -4.7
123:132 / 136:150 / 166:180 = 2.2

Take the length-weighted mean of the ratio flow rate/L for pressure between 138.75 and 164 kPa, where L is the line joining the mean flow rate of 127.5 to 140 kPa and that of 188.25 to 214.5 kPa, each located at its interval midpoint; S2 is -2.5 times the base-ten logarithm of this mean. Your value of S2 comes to 0.49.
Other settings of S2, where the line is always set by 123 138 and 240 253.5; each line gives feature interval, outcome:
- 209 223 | 0.370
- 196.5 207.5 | 0.340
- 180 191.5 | 0.144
